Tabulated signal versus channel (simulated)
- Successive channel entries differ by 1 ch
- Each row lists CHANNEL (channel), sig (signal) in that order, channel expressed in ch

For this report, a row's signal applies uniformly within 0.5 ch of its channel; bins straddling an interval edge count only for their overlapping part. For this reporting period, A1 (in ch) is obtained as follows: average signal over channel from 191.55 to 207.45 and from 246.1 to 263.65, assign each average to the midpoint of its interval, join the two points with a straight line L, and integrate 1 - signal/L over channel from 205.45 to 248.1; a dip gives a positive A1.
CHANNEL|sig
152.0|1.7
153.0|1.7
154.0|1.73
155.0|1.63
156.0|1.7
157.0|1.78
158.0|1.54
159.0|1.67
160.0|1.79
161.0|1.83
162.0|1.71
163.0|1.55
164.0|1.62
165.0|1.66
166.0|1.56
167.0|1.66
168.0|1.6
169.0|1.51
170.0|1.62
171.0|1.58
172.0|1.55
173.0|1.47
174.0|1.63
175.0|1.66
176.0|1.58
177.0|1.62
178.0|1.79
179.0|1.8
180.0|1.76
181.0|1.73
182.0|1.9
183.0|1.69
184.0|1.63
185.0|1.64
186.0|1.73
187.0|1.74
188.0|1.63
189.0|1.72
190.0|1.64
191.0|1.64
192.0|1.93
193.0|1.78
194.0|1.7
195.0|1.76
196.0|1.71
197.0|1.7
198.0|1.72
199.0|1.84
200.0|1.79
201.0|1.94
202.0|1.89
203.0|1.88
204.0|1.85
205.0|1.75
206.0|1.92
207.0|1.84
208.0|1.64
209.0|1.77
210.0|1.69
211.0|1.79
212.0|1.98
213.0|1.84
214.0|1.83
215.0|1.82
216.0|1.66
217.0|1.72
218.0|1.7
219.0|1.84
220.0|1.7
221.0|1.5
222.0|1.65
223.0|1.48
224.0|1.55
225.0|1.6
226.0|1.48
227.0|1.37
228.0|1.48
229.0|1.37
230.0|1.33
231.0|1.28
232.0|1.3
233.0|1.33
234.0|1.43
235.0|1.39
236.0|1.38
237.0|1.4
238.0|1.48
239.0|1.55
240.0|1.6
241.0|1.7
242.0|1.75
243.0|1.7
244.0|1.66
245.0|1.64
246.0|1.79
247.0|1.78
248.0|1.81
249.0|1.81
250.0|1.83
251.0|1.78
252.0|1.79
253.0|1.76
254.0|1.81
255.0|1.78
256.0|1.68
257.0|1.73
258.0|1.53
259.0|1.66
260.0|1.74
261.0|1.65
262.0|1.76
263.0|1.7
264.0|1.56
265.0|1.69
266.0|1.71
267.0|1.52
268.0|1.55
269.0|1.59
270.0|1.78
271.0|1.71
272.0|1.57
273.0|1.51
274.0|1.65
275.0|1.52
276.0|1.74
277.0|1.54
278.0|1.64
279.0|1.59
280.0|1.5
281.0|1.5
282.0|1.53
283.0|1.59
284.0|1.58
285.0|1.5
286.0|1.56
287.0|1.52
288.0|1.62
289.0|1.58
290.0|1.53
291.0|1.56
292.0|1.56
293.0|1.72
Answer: 3.9 ch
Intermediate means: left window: 1.81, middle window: 1.62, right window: 1.74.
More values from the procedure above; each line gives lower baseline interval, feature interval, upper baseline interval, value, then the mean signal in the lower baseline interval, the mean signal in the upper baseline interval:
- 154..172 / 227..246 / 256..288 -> 1.53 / 1.65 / 1.61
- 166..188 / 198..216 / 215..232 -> -2.66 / 1.66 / 1.55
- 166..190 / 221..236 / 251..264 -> 2.31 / 1.66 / 1.71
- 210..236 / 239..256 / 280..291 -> -1.92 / 1.58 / 1.55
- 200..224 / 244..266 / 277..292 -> -1.13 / 1.76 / 1.56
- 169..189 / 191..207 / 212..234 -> -1.80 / 1.67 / 1.57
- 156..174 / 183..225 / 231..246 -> -4.50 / 1.63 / 1.52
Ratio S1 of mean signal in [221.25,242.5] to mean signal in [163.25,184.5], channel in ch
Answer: 0.9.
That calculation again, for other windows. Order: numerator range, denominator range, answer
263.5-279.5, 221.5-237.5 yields 1.13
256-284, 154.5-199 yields 0.96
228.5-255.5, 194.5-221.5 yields 0.90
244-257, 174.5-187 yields 1.03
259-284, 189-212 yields 0.91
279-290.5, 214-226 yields 0.93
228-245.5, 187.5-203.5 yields 0.84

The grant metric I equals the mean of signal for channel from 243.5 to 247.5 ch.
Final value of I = 1.72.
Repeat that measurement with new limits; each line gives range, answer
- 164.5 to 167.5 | 1.63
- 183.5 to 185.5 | 1.63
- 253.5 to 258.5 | 1.71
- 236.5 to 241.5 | 1.55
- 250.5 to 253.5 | 1.78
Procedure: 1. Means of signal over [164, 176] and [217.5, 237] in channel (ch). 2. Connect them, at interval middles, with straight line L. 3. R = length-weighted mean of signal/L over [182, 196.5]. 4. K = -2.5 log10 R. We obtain -0.108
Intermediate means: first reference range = 1.59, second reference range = 1.48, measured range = 1.72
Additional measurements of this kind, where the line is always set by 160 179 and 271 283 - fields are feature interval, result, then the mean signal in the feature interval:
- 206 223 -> -0.09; 1.75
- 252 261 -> -0.08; 1.71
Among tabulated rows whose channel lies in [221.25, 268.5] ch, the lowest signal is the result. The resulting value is 1.28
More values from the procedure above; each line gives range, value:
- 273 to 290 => 1.5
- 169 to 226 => 1.47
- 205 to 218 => 1.64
